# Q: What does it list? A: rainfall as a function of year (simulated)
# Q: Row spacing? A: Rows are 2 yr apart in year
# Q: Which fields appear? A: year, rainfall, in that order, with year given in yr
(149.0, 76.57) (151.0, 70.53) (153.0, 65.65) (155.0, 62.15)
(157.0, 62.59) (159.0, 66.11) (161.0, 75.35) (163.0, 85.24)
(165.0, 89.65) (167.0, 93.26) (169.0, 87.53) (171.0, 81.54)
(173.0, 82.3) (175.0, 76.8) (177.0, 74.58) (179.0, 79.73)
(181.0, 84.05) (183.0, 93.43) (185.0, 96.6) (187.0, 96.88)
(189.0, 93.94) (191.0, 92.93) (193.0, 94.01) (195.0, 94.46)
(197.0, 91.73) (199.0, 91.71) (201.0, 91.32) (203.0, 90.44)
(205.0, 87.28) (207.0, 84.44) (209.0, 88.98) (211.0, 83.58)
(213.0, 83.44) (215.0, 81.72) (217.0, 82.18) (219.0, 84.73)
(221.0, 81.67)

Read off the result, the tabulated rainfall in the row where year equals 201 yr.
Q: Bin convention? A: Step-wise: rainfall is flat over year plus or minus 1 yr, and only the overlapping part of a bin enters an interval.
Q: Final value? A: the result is 91.32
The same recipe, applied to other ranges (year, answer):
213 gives 83.44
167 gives 93.26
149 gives 76.57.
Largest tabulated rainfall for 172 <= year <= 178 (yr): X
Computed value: 82.3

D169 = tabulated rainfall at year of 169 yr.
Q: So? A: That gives 87.53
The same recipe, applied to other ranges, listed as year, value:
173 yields 82.3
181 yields 84.05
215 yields 81.72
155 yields 62.15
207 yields 84.44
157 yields 62.59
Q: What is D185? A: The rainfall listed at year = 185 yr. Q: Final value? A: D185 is 96.6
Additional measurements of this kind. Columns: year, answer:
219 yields 84.73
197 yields 91.73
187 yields 96.88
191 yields 92.93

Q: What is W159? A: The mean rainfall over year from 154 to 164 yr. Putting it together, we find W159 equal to 70.3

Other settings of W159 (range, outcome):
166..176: 84.3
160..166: 83.4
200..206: 89.7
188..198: 93.4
